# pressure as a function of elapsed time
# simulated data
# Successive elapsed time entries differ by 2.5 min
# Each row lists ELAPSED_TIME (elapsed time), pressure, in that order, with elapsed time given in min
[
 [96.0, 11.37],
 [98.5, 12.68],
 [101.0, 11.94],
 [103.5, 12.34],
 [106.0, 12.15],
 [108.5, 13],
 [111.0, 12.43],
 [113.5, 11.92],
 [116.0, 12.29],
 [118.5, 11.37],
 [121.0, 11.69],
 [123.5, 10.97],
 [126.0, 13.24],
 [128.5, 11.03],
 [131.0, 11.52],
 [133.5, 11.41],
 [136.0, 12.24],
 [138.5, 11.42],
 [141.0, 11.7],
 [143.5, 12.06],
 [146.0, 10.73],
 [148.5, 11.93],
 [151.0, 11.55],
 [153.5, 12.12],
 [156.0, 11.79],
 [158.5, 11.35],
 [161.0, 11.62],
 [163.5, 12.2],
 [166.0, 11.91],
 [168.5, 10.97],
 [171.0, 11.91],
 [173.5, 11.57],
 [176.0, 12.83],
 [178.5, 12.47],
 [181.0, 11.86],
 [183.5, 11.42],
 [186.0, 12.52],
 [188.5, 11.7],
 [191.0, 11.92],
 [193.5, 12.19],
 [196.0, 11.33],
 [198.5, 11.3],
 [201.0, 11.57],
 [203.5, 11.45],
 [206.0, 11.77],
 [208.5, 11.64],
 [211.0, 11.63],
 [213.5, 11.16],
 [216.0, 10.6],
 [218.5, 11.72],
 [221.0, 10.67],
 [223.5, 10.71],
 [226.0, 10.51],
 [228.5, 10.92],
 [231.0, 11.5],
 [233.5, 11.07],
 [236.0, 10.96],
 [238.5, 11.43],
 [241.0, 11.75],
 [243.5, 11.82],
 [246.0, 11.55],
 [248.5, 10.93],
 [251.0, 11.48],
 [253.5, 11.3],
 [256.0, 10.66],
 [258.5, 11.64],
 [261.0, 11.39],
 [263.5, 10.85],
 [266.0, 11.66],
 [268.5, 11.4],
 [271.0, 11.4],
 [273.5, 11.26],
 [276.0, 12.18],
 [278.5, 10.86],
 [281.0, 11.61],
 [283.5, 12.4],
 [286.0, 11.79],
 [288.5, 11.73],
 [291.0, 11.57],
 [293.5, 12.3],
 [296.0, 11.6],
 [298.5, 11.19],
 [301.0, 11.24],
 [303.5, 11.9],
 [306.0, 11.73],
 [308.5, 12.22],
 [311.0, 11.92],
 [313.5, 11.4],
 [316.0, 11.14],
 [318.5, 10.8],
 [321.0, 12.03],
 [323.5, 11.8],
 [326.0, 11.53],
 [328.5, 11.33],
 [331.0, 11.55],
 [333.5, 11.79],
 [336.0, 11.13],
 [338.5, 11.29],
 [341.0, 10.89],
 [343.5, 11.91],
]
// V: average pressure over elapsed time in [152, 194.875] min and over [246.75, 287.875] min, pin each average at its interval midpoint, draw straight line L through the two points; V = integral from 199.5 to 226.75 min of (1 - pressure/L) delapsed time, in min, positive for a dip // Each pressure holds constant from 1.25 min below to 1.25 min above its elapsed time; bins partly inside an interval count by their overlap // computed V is 1.1 min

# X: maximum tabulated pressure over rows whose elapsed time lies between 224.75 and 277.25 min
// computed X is 12.18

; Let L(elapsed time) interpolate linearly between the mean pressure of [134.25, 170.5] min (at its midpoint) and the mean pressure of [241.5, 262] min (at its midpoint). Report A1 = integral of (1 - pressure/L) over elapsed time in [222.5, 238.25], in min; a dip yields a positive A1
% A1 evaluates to 0.6 min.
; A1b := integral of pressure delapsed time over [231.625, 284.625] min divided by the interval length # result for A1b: 11.4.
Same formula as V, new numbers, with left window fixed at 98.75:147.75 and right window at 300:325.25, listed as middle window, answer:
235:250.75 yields 0.40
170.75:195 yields -0.49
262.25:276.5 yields 0.32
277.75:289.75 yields -0.05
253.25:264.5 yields 0.51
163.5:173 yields 0.12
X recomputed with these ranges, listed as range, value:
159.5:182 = 12.83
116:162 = 13.24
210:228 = 11.72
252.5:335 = 12.4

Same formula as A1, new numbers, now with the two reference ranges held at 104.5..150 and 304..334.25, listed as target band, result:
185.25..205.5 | 0.0 min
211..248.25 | 1.7 min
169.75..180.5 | -0.4 min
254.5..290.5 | 0.5 min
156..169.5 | 0.2 min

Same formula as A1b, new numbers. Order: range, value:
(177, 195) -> 12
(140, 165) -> 11.7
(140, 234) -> 11.6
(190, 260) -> 11.3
